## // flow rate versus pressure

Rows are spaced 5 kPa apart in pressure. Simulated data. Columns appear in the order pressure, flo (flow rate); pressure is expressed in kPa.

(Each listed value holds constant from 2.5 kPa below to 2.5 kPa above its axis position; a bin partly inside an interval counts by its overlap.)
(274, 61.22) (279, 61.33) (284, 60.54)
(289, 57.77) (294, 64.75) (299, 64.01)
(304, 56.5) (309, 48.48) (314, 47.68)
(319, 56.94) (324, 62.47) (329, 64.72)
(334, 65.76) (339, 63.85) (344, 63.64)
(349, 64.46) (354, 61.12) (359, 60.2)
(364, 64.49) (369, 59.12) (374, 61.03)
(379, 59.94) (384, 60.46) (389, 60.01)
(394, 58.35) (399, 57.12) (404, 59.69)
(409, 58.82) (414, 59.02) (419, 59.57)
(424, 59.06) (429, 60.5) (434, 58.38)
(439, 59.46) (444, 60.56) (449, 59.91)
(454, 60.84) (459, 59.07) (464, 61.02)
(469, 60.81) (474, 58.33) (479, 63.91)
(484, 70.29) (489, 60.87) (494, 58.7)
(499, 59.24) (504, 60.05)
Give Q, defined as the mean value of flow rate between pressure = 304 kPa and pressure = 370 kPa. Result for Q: 60.1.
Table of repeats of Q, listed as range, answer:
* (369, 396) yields 59.9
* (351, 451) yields 59.9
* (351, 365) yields 61.8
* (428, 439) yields 59.3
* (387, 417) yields 58.8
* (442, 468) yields 60.3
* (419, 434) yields 59.5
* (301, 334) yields 57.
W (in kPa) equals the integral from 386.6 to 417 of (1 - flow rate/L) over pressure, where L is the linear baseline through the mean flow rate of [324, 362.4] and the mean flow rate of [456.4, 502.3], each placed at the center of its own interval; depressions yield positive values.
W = 1.8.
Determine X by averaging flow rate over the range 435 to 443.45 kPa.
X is 59.5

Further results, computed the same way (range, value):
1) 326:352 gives 64.4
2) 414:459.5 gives 59.7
